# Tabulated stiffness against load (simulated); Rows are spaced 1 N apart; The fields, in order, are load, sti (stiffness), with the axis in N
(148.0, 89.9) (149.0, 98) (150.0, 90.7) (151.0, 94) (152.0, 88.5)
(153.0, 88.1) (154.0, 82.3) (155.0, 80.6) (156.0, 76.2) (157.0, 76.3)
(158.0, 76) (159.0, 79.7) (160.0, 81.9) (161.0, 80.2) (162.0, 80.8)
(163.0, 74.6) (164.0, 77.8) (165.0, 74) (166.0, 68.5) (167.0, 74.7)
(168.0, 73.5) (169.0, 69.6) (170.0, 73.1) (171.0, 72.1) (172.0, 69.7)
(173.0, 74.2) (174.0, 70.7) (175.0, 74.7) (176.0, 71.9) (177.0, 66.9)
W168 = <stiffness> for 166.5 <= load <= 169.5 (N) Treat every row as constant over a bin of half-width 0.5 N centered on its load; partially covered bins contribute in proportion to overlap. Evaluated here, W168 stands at 72.6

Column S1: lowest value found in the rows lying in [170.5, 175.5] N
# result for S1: 69.7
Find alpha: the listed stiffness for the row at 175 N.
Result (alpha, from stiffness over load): 74.7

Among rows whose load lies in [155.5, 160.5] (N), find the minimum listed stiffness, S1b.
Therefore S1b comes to 76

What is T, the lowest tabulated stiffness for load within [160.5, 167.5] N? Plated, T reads 68.5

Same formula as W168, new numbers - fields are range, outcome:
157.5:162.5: 79.7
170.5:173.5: 72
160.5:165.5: 77.5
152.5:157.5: 80.7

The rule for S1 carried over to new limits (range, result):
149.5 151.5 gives 90.7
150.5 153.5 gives 88.1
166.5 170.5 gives 69.6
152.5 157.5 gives 76.2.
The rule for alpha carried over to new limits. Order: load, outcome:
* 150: 90.7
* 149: 98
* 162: 80.8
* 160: 81.9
